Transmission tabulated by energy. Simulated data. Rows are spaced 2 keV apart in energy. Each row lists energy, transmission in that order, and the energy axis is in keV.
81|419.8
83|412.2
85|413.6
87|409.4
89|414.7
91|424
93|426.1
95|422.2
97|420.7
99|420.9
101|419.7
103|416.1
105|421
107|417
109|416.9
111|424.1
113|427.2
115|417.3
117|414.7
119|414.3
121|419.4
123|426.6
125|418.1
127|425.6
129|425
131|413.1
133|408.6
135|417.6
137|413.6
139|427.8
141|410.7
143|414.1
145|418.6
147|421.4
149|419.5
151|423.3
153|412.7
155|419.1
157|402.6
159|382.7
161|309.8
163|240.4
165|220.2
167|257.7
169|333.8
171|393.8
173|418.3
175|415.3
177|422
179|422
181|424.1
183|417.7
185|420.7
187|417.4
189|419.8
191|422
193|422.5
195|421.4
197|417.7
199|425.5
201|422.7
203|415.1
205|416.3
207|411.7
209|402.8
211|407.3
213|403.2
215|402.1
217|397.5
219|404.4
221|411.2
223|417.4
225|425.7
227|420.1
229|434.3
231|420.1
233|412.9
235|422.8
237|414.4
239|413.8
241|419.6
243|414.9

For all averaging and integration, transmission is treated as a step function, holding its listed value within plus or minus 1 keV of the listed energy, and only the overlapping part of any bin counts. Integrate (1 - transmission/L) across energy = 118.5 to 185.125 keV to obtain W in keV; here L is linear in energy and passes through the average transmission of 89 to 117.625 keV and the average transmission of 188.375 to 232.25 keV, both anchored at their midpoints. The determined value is 3.77 keV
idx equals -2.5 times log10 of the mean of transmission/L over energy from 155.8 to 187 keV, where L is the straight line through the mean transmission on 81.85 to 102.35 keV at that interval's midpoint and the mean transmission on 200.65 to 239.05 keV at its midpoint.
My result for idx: 0.13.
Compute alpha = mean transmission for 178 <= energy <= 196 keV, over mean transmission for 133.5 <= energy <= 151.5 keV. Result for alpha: 1.01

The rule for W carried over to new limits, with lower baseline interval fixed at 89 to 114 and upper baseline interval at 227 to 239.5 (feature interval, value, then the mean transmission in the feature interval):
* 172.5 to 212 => 0.2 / 418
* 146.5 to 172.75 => 4.0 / 357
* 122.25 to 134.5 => 0.0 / 419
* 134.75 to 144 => 0.1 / 417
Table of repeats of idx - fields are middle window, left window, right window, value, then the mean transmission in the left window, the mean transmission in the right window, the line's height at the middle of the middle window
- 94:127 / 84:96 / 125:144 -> -0.005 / 418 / 417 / 418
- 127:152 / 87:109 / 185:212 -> 0.001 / 420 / 417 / 419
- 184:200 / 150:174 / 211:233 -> -0.105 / 351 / 413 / 382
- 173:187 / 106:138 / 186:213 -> -0.007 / 419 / 417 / 417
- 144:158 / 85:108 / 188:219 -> -0.001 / 419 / 414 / 416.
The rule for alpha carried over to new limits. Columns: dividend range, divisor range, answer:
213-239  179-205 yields 0.99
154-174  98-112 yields 0.81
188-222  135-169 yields 1.10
